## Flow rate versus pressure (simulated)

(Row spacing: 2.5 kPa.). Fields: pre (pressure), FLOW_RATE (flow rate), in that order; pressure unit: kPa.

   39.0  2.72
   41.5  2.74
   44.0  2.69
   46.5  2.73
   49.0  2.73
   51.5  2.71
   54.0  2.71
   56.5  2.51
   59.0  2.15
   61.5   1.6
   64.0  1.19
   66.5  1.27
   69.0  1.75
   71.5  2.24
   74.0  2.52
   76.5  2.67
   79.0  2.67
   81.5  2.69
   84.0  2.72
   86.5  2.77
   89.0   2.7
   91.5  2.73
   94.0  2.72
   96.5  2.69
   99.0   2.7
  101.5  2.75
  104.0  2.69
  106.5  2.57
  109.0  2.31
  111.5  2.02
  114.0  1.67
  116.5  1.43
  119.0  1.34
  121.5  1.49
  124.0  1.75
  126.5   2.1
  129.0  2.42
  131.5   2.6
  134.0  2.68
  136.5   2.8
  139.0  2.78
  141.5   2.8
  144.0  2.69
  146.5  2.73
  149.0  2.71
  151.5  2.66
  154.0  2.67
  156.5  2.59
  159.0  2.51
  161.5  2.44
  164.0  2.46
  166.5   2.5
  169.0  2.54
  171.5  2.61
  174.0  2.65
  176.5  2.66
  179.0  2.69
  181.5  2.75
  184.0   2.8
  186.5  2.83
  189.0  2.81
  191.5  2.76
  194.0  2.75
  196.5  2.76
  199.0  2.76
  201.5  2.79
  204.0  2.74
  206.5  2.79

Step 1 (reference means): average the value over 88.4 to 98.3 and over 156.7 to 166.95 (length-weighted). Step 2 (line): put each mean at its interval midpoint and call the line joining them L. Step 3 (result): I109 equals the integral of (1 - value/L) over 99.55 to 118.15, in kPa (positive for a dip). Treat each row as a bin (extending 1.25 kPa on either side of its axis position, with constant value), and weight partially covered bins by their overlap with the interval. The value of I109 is 3.2 kPa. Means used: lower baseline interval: 2.71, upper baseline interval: 2.49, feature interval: 2.21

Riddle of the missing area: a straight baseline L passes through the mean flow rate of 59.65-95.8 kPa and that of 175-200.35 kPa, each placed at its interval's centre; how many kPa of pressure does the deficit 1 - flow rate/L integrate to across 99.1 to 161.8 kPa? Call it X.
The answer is 3.8 kPa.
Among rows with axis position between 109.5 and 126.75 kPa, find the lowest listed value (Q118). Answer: 1.34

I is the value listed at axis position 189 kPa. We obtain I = 2.81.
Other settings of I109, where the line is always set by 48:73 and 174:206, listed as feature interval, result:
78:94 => -3.60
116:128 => 3.76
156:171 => 0.63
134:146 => -1.25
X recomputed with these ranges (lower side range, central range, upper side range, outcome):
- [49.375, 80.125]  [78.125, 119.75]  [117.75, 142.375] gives -3.9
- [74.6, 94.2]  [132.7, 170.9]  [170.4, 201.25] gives 1.2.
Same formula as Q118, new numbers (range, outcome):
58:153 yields 1.19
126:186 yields 2.1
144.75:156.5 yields 2.59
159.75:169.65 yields 2.44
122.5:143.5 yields 1.75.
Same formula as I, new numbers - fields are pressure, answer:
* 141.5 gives 2.8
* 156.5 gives 2.59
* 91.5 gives 2.73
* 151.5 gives 2.66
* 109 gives 2.31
